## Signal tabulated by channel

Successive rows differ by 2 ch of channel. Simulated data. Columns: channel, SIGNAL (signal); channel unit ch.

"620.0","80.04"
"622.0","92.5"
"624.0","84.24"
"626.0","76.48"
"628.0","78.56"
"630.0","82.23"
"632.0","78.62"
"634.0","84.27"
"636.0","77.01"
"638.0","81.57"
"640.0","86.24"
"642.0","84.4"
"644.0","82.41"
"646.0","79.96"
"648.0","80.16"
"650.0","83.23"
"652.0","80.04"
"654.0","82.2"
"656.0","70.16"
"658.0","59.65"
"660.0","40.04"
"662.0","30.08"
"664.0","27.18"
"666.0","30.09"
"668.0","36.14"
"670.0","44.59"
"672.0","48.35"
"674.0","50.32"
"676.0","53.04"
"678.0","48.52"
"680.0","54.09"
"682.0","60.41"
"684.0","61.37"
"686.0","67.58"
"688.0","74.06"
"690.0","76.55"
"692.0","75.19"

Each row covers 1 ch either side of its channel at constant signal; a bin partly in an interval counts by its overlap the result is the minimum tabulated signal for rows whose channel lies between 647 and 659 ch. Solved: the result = 59.65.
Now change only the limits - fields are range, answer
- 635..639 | 77.01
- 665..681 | 30.09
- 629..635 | 78.62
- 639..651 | 79.96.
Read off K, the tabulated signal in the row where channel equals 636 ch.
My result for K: 77.01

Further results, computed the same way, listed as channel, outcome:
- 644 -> 82.41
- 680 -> 54.09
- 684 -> 61.37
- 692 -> 75.19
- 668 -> 36.14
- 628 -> 78.56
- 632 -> 78.62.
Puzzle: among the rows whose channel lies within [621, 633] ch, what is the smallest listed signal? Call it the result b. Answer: 76.48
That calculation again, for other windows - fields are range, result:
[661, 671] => 27.18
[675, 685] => 48.52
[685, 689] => 67.58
